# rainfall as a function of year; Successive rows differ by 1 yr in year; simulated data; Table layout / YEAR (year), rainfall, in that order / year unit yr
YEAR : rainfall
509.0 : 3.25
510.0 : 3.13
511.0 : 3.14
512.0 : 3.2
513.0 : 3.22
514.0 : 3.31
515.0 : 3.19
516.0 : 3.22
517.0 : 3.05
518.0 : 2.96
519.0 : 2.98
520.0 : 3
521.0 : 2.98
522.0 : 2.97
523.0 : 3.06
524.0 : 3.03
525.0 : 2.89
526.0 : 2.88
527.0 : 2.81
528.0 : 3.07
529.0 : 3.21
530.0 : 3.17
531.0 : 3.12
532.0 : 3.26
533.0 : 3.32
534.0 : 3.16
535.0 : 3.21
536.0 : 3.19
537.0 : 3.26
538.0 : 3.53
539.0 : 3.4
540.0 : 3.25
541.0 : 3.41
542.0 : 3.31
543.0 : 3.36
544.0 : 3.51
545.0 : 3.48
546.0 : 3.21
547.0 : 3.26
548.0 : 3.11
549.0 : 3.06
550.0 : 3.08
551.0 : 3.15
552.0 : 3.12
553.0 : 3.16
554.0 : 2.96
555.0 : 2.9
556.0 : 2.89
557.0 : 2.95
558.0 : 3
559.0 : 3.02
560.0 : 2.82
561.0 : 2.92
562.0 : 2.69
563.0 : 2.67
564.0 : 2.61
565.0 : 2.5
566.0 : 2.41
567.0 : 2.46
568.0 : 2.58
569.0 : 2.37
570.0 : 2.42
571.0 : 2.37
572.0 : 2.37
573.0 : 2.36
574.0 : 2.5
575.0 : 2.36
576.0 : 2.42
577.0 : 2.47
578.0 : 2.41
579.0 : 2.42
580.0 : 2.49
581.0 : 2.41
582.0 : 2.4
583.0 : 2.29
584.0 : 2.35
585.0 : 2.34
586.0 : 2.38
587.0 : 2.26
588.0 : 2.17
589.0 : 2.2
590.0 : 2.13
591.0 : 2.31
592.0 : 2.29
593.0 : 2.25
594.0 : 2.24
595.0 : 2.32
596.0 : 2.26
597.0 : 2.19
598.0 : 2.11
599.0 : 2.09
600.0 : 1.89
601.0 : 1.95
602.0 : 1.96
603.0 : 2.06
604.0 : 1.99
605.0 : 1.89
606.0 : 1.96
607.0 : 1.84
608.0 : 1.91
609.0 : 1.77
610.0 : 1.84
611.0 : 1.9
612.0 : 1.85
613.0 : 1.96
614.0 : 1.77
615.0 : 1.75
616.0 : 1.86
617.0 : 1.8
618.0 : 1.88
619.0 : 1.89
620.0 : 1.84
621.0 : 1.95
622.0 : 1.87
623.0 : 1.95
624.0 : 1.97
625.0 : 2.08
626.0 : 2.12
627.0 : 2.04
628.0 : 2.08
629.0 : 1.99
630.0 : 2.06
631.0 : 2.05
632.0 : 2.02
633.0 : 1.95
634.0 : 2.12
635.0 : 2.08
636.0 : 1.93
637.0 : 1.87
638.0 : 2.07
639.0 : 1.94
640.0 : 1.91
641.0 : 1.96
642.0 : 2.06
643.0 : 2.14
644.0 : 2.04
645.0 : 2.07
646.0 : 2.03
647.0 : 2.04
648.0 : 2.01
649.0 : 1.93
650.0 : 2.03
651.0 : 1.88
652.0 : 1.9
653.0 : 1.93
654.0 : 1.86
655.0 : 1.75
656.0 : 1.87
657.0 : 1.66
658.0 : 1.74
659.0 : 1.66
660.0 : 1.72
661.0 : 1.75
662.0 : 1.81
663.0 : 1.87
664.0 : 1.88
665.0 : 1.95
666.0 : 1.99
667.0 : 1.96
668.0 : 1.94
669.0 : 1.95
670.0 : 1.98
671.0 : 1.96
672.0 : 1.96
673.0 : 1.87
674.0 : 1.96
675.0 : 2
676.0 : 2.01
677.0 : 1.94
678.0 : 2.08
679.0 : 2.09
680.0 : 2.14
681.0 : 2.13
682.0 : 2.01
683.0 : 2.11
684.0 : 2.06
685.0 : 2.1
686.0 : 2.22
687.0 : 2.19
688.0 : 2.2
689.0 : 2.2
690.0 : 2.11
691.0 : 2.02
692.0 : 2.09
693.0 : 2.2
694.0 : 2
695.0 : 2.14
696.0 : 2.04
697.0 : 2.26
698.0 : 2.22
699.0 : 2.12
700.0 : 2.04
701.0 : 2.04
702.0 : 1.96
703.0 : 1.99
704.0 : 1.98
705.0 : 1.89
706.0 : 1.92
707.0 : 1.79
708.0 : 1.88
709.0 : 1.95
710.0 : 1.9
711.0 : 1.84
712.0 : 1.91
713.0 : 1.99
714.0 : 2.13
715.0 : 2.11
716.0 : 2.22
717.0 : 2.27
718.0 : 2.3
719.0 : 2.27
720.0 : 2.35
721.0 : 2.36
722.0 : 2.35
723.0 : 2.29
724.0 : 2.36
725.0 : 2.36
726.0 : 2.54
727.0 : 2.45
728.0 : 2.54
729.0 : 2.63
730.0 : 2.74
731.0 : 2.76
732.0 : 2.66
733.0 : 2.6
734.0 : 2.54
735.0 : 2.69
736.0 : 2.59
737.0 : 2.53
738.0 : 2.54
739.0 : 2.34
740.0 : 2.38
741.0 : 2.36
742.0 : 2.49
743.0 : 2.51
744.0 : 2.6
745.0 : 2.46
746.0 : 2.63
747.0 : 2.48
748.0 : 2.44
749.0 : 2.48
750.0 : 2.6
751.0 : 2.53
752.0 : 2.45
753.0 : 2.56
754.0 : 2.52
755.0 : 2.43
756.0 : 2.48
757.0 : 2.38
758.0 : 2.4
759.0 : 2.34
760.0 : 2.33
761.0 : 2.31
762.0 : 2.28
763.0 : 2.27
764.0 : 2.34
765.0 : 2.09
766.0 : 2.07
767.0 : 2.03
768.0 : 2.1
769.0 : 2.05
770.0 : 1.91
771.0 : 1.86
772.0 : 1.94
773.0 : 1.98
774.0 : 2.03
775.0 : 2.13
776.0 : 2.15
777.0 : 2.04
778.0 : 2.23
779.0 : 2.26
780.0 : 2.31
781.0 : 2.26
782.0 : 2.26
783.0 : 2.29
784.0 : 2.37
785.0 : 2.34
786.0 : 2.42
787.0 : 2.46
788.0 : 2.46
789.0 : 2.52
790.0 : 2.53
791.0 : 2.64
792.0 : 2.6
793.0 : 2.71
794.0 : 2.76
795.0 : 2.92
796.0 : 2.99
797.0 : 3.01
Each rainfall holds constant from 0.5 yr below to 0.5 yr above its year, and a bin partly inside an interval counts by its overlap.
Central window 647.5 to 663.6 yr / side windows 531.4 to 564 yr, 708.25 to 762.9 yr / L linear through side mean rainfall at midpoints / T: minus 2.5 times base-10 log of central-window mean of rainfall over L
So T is 0.42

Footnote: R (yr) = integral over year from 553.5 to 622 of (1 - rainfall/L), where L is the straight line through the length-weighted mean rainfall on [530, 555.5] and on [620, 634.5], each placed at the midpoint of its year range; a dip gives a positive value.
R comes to 8.4 yr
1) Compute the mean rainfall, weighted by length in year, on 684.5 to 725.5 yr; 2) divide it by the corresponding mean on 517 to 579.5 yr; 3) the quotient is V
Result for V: 0.72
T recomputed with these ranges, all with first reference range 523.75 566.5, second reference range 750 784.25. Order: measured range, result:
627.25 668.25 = 0.36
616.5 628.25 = 0.39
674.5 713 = 0.22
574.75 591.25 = 0.25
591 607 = 0.34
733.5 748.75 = -0.08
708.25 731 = 0.07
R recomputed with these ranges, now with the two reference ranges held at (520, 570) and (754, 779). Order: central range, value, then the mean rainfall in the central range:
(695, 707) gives 2.0 yr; 2.04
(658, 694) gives 7.5 yr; 2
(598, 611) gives 4.0 yr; 1.93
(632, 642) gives 2.6 yr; 1.99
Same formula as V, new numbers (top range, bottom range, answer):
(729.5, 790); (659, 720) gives 1.17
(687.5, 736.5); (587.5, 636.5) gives 1.11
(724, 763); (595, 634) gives 1.27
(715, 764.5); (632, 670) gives 1.27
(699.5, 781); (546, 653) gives 1.01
